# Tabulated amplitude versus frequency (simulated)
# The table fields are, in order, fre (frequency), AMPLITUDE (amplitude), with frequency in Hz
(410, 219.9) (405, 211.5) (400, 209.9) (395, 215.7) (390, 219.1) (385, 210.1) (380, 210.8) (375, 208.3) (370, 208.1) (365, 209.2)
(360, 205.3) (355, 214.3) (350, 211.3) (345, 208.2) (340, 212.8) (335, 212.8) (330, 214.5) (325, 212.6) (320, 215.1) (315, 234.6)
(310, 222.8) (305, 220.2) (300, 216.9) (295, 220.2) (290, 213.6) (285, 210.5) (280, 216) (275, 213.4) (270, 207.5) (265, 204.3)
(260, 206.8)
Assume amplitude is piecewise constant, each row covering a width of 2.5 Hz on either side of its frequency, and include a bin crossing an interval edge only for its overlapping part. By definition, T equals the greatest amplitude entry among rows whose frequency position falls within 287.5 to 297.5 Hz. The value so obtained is 220.2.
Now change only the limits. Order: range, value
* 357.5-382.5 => 210.8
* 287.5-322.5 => 234.6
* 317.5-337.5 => 215.1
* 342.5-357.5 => 214.3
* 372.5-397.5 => 219.1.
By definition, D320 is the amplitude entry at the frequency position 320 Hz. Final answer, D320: 215.1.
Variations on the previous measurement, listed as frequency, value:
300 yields 216.9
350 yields 211.3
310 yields 222.8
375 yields 208.3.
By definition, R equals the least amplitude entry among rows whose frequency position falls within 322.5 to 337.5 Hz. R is 212.6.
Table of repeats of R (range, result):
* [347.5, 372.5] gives 205.3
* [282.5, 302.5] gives 210.5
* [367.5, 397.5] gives 208.1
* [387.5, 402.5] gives 209.9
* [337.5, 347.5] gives 208.2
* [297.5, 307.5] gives 216.9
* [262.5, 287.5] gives 204.3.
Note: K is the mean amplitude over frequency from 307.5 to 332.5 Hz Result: 220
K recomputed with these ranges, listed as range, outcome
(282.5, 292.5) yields 212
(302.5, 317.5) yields 226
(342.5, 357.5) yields 211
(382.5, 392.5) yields 215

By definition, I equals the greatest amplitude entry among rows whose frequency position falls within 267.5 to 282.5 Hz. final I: 216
